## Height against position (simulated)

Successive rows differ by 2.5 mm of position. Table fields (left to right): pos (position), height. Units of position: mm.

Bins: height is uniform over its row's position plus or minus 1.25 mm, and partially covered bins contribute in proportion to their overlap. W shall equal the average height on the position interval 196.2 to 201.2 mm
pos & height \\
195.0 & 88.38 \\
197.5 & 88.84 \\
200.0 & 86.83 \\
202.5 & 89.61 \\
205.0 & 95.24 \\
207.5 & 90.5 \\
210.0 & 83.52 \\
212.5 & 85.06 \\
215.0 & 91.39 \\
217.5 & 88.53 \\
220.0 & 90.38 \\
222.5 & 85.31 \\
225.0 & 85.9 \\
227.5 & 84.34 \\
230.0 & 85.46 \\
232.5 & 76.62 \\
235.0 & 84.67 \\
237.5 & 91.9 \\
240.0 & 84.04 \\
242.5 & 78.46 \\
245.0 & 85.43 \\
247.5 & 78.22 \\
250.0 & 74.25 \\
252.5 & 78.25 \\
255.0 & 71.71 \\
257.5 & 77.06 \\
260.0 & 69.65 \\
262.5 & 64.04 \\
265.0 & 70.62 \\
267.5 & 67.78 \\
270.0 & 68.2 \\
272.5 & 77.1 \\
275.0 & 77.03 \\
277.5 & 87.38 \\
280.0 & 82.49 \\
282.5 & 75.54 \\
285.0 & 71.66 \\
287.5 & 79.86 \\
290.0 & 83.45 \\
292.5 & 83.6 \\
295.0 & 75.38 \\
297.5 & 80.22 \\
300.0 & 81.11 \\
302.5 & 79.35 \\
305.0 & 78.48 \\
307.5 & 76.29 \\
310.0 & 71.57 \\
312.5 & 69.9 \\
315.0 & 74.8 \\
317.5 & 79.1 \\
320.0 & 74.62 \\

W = 87.9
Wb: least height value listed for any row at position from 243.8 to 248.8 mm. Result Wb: 78.22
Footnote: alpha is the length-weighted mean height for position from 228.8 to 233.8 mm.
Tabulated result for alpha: 81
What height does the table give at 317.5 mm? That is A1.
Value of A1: 79.1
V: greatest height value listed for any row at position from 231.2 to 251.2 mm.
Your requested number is 91.9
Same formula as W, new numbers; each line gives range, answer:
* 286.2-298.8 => 80.5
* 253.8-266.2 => 70.6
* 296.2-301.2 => 80.6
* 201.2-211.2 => 89.7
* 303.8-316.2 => 74.2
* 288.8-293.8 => 83.4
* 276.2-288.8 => 79.4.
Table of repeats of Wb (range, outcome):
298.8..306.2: 78.48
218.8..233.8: 76.62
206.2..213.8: 83.52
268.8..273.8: 68.2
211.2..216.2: 85.06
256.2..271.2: 64.04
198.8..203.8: 86.83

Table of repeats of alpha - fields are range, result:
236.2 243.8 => 84.8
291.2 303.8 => 79.9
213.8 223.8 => 88.9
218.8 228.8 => 86.5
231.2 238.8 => 84.4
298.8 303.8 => 80.2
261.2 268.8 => 67.5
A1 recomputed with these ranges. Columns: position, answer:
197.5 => 88.84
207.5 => 90.5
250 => 74.25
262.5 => 64.04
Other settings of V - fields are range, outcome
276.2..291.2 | 87.38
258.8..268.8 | 70.62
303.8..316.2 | 78.48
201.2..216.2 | 95.24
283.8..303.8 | 83.6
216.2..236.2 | 90.38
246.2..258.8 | 78.25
